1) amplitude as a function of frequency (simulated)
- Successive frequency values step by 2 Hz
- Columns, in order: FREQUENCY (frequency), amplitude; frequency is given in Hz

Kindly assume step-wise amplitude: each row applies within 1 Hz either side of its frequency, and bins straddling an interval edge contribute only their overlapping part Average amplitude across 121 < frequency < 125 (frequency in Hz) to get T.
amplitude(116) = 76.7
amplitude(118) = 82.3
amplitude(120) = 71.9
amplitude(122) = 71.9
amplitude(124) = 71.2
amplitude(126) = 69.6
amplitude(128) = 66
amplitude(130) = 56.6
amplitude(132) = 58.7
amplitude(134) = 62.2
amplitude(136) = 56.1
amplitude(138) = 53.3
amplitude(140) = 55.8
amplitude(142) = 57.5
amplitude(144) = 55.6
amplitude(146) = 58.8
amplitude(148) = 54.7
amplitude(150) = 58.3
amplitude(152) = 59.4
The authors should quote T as 71.6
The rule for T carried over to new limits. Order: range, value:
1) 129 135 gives 59.2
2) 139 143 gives 56.6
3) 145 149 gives 56.8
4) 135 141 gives 55.1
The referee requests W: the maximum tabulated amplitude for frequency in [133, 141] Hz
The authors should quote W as 62.2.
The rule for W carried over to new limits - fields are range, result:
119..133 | 71.9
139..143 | 57.5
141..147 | 58.8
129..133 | 58.7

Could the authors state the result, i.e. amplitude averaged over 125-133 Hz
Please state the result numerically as 62.7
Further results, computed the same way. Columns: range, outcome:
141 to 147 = 57.3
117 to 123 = 75.4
